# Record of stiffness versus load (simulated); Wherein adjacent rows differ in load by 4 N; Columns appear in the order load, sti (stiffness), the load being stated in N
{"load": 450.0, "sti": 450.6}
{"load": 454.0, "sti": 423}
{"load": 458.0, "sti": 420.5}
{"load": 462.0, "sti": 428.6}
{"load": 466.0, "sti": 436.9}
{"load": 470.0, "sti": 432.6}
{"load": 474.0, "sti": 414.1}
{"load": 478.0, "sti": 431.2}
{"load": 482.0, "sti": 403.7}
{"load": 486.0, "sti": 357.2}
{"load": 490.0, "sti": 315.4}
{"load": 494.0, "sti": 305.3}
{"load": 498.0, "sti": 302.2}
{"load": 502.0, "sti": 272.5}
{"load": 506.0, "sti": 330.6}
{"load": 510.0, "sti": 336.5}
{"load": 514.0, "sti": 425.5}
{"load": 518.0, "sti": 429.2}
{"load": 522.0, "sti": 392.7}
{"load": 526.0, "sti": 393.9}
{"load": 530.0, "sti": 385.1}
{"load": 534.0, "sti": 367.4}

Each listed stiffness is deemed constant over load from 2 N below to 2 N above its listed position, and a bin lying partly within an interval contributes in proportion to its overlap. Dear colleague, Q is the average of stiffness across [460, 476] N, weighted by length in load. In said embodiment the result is 428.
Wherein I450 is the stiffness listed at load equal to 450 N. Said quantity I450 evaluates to 450.6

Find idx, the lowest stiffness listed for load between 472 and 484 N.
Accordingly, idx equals 403.7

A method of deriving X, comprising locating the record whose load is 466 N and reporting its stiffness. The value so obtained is 436.9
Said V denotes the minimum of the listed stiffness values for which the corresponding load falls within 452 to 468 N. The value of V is 420.5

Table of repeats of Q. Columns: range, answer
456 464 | 425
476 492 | 377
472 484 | 416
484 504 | 311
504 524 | 383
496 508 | 302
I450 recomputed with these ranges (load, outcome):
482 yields 403.7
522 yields 392.7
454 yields 423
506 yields 330.6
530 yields 385.1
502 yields 272.5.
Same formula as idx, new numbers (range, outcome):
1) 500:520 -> 272.5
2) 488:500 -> 302.2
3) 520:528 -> 392.7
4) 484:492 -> 315.4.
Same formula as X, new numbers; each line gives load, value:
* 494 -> 305.3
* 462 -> 428.6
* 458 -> 420.5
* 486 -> 357.2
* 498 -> 302.2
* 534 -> 367.4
